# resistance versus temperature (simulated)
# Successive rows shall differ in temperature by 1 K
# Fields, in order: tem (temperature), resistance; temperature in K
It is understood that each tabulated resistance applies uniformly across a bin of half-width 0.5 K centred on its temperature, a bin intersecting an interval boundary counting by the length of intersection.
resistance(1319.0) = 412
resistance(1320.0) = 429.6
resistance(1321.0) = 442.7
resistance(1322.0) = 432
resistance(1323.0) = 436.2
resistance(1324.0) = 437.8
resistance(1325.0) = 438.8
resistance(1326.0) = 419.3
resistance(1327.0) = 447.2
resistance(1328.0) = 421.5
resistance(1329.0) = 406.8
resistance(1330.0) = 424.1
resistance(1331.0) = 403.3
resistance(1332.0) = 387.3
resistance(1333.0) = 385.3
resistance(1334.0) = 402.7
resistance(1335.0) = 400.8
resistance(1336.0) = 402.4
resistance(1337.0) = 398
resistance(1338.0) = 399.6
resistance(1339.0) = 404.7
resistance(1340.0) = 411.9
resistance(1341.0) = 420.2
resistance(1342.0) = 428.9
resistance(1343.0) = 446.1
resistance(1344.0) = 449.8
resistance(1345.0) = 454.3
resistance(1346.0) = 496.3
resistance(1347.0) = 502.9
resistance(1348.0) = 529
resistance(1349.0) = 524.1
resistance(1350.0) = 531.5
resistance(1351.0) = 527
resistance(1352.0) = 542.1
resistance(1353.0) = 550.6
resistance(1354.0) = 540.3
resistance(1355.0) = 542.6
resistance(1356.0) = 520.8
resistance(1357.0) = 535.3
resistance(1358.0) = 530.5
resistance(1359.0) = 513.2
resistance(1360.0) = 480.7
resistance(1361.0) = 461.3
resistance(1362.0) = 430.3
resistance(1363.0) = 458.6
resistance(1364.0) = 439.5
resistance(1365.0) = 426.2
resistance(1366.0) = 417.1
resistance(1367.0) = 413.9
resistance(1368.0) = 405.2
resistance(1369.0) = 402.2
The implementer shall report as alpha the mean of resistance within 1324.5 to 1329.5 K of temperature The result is 427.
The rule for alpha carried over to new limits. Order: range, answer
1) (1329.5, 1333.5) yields 400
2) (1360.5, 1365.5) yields 443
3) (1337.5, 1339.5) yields 402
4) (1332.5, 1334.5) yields 394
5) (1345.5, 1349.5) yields 513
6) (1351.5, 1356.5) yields 539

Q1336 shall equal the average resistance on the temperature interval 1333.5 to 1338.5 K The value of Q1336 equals 401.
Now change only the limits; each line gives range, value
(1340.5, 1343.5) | 432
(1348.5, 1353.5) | 535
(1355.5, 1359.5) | 525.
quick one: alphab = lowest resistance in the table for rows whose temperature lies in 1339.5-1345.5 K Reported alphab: 411.9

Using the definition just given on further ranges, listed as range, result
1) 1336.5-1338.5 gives 398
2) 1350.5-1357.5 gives 520.8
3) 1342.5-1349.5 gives 446.1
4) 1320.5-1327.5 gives 419.3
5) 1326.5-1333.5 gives 385.3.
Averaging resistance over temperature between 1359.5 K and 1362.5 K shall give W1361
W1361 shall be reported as 457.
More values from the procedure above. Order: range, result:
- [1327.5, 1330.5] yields 417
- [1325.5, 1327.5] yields 433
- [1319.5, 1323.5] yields 435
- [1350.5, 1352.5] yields 535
